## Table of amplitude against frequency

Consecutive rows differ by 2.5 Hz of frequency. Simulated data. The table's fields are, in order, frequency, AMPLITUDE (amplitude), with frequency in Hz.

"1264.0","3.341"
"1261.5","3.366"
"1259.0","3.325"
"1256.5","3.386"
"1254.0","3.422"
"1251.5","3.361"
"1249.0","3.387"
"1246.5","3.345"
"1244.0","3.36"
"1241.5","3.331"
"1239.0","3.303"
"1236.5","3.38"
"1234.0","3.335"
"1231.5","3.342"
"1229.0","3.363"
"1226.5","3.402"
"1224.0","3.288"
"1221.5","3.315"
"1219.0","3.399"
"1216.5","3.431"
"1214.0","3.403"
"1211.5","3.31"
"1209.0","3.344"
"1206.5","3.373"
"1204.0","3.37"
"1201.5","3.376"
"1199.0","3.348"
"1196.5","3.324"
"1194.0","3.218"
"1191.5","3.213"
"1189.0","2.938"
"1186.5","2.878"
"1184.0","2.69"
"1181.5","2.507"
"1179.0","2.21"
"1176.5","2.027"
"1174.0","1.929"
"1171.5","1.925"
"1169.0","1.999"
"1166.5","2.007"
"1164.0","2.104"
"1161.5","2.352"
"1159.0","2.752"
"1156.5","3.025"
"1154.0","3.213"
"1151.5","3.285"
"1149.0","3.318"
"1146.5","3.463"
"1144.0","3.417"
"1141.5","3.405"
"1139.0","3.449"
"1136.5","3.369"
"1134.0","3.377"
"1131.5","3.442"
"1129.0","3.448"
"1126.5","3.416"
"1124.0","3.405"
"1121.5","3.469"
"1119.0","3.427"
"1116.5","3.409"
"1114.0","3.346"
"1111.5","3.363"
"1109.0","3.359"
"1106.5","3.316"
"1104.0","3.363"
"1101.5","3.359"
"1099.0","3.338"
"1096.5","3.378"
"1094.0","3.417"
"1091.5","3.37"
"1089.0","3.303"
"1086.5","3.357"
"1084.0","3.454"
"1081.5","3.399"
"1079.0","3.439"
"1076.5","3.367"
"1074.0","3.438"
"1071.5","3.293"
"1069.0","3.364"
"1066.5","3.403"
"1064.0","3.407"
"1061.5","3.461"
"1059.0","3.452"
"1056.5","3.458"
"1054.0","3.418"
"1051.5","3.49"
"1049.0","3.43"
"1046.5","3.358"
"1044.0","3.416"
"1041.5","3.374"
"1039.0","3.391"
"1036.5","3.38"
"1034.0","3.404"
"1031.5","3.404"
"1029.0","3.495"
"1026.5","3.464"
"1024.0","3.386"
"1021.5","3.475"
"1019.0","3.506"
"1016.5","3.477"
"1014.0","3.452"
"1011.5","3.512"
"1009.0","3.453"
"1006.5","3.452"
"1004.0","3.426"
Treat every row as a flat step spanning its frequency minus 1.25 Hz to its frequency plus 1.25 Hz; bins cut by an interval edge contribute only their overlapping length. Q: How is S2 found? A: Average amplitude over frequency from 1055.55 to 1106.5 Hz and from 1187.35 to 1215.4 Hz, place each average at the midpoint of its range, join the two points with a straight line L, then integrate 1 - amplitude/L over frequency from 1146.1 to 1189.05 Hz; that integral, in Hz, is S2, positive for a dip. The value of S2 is 9.8 Hz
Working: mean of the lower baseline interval 3.39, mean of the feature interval 2.56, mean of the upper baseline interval 3.29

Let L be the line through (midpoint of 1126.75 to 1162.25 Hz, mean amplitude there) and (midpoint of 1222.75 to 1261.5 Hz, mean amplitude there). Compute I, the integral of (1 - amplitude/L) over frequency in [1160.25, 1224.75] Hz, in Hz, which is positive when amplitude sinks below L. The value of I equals 8.9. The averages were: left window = 3.25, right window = 3.36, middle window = 2.85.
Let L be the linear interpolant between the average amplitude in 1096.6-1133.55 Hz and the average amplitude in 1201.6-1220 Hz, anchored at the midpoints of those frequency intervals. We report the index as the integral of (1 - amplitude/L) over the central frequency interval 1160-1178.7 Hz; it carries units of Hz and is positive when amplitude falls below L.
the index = 7.3 Hz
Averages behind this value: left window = 3.39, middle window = 2.07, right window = 3.38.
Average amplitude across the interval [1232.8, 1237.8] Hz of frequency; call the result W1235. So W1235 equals 3.36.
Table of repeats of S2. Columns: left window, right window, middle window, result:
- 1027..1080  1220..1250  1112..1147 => -0.3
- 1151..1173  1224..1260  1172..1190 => 1.8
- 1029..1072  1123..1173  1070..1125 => -2.9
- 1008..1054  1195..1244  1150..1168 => 3.8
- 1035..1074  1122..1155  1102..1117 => 0.2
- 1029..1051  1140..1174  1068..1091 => -1.4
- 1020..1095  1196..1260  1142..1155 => 0.1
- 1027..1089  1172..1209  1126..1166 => -1.1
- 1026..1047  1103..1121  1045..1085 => -0.2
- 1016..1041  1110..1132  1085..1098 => 0.2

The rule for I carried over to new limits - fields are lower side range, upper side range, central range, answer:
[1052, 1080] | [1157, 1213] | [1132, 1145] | -1.7 Hz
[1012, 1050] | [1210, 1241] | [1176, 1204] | 3.7 Hz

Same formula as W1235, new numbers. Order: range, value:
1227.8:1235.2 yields 3.35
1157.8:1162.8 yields 2.55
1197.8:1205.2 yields 3.36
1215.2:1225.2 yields 3.36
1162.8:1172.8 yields 2.01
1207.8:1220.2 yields 3.38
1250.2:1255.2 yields 3.39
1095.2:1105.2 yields 3.36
